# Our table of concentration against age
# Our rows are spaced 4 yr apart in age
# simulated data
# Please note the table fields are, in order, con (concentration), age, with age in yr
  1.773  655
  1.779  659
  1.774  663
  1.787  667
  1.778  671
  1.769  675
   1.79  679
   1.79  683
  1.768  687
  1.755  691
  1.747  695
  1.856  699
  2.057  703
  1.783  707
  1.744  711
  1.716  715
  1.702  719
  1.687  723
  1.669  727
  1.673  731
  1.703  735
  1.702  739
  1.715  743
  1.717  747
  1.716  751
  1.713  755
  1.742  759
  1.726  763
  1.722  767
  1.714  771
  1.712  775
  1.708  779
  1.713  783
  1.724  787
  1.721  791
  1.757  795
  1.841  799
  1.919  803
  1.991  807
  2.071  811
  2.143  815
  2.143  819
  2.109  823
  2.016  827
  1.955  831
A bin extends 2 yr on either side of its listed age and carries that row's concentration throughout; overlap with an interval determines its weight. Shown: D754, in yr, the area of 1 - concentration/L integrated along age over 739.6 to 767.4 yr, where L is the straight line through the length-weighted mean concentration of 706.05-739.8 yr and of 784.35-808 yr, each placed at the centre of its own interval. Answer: 0.5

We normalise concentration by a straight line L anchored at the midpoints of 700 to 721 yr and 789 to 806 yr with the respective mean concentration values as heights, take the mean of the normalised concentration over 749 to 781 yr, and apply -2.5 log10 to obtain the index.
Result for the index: 0.06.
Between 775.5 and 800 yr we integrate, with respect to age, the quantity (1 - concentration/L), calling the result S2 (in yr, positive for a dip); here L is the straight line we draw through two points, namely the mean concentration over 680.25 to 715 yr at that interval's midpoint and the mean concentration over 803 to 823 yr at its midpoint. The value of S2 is 3.4 yr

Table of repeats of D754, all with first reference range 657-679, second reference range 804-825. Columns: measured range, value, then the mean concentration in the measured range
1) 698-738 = 2.68 yr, 1.76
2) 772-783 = 1.62 yr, 1.71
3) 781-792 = 1.66 yr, 1.72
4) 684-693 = 0.28 yr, 1.76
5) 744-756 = 1.44 yr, 1.72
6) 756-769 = 1.62 yr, 1.73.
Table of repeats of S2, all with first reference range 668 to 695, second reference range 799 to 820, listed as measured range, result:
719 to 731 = 1.2 yr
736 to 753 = 1.7 yr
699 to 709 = -0.5 yr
